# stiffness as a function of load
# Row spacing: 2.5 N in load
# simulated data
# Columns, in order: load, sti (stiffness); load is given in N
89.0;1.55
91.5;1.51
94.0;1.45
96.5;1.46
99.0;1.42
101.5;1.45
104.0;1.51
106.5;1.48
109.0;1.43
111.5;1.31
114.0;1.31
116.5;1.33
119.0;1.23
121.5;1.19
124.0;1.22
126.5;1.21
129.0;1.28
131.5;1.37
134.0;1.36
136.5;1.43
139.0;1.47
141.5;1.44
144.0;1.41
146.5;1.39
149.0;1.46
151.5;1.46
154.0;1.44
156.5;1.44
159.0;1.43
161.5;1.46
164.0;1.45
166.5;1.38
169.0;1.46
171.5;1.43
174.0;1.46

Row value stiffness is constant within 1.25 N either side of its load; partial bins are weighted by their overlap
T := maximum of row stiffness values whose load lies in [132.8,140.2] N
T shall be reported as 1.47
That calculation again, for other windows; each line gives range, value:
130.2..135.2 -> 1.37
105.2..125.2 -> 1.48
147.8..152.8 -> 1.46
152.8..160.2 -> 1.44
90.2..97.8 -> 1.51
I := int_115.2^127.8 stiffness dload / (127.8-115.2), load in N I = 1.24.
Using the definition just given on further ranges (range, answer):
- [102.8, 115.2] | 1.41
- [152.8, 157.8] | 1.44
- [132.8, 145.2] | 1.42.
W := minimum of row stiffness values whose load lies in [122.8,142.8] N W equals 1.21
